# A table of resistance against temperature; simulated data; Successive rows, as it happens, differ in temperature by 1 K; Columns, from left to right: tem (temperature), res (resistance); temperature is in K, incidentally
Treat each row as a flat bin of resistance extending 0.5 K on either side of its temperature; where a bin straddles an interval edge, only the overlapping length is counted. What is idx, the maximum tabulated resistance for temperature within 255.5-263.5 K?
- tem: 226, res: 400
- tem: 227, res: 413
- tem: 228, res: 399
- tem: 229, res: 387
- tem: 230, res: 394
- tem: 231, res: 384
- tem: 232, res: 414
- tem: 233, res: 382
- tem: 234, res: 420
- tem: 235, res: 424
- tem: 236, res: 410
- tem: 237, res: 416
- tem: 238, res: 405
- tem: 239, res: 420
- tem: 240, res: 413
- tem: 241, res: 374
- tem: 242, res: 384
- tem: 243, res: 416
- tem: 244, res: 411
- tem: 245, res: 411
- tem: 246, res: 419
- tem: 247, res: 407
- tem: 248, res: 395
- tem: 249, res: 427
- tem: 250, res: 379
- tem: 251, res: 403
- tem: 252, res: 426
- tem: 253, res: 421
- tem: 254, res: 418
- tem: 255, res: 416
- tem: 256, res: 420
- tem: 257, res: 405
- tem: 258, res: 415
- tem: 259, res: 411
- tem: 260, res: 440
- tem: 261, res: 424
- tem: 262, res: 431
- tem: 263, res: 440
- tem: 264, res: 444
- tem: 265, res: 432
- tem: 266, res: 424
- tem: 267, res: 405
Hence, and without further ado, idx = 440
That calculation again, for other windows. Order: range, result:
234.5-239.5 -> 424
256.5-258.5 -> 415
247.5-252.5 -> 427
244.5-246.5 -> 419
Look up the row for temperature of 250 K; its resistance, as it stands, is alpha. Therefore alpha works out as 379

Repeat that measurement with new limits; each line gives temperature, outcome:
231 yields 384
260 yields 440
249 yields 427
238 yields 405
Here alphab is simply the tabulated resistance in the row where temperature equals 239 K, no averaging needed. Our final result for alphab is 420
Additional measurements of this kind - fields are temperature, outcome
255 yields 416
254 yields 418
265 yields 432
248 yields 395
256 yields 420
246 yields 419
